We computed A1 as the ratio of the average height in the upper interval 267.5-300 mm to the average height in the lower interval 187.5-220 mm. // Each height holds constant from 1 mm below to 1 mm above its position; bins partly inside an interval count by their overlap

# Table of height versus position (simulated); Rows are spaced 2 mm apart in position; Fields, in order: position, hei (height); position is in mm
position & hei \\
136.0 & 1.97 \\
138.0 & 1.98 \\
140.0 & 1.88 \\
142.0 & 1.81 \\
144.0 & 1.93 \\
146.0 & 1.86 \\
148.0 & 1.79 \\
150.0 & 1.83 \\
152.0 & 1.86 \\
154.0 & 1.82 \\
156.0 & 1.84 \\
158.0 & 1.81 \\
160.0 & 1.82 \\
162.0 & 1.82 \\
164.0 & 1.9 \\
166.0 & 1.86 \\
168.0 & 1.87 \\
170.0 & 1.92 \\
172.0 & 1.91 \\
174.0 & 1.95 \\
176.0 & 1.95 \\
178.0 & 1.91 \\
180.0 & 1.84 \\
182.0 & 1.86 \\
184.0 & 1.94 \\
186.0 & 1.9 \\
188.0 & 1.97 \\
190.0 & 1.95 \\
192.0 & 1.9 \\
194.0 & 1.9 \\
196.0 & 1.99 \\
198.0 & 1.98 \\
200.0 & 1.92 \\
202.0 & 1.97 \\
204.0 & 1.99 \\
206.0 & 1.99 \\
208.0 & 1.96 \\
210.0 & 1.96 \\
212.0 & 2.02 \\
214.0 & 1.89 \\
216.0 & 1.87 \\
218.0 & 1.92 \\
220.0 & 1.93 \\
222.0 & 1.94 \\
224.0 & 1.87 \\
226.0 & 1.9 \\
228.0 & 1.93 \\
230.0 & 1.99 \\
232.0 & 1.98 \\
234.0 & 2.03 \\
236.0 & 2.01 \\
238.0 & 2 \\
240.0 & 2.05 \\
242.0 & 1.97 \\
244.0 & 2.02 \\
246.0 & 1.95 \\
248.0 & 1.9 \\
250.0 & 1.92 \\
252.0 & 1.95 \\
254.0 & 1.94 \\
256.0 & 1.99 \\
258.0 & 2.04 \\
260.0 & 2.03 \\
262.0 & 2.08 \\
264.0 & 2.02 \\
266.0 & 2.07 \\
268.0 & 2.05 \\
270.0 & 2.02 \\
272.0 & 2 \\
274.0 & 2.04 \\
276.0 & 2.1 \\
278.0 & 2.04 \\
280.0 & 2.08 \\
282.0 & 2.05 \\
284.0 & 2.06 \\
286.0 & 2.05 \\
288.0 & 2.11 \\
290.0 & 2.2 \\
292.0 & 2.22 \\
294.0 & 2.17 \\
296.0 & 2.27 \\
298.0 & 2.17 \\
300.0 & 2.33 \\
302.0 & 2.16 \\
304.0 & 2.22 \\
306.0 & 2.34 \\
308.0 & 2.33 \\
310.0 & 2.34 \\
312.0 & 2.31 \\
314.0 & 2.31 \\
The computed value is 1.1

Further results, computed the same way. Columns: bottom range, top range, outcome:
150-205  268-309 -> 1.13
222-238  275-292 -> 1.07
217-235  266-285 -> 1.05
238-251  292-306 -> 1.13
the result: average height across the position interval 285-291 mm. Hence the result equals 2.12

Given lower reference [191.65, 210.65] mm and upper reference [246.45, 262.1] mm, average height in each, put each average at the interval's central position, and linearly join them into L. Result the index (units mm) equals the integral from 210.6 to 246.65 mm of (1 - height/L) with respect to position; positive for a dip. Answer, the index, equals 0.1 mm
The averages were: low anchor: 1.96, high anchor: 1.97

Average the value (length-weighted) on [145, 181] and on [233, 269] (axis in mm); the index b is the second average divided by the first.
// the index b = 1.07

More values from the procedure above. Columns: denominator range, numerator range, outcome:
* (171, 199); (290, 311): 1.17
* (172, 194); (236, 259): 1.03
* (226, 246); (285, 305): 1.10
